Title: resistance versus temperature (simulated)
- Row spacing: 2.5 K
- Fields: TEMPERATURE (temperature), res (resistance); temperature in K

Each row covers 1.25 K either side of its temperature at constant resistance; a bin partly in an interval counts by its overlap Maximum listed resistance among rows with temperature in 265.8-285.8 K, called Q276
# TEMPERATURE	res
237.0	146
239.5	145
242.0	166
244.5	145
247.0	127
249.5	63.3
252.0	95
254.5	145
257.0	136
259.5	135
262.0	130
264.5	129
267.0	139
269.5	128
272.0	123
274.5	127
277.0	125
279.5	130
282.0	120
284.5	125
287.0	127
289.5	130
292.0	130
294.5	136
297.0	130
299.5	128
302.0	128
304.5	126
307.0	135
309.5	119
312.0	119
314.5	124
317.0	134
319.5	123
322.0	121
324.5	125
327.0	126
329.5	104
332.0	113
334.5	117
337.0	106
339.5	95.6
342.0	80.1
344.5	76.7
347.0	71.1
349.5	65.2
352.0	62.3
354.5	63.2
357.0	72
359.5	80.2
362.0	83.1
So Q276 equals 139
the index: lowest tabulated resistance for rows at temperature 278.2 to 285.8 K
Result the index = 120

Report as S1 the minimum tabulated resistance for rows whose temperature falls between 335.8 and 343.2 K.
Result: 80.1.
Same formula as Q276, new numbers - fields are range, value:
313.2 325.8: 134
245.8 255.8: 145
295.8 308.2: 135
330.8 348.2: 117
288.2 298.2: 136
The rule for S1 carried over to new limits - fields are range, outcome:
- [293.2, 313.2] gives 119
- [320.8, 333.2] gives 104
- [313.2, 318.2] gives 124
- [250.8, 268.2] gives 95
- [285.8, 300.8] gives 127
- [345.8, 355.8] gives 62.3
